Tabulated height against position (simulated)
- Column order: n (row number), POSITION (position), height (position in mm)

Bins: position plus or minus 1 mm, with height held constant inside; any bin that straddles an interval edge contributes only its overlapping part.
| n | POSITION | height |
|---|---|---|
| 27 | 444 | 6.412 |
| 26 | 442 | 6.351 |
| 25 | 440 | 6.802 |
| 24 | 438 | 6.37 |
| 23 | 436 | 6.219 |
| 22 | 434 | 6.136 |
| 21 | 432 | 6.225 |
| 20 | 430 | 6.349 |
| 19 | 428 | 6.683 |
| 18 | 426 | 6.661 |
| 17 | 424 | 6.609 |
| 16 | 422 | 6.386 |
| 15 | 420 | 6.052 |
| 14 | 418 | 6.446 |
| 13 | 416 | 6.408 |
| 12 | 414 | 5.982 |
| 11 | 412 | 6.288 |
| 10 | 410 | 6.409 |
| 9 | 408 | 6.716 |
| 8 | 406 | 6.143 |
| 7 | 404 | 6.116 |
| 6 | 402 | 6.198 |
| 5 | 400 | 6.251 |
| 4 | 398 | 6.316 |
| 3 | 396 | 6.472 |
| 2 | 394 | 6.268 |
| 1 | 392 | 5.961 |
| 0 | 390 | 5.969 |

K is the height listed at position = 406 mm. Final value 6.143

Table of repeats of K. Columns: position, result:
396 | 6.472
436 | 6.219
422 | 6.386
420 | 6.052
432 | 6.225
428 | 6.683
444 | 6.412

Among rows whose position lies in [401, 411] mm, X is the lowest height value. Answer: 6.116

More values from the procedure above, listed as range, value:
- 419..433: 6.052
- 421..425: 6.386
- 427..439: 6.136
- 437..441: 6.37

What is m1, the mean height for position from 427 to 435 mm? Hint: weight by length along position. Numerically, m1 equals 6.35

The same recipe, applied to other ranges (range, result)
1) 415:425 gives 6.38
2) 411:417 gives 6.23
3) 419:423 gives 6.22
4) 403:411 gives 6.35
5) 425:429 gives 6.67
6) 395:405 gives 6.27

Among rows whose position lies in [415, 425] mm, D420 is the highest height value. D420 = 6.609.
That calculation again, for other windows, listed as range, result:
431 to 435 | 6.225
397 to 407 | 6.316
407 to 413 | 6.716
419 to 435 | 6.683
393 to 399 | 6.472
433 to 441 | 6.802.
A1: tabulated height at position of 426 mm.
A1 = 6.661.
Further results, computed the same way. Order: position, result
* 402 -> 6.198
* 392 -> 5.961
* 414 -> 5.982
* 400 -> 6.251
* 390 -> 5.969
